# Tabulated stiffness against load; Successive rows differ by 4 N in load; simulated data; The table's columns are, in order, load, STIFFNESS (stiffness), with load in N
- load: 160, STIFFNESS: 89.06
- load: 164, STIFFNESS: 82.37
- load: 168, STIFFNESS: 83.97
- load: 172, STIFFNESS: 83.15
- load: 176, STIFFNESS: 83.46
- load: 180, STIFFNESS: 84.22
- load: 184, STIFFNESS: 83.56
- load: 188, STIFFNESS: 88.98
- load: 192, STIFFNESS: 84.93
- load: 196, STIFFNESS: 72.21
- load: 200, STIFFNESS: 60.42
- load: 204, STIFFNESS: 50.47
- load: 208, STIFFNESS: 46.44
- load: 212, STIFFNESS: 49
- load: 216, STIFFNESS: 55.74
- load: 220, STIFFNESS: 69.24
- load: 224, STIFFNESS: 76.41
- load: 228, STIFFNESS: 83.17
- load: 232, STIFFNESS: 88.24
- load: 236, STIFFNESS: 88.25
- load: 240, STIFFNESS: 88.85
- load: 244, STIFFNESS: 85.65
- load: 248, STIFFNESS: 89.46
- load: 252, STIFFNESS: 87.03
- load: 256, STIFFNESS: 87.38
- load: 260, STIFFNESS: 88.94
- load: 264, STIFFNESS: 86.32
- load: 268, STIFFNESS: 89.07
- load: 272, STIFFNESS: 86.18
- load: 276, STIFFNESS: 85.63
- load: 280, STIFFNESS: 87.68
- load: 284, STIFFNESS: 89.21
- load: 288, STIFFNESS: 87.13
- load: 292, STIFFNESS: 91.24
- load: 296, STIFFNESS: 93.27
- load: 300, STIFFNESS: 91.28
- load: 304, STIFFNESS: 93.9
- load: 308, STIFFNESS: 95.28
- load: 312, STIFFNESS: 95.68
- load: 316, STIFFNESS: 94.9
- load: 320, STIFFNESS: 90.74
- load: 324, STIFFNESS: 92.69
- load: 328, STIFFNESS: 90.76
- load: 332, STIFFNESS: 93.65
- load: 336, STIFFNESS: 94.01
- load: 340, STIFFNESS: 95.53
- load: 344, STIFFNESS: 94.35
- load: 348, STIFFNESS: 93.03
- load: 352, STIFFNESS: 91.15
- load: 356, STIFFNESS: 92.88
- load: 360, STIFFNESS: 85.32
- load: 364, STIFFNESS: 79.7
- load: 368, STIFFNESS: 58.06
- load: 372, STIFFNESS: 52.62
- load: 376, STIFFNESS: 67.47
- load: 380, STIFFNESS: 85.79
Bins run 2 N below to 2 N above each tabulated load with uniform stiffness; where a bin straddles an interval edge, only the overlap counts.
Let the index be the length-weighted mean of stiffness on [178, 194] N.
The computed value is 85.4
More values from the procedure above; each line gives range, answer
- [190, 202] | 72.5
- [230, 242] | 88.4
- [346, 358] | 92.4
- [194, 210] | 57.4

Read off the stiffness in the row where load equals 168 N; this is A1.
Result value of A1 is 83.97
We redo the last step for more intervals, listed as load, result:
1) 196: 72.21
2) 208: 46.44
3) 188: 88.98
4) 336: 94.01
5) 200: 60.42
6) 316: 94.9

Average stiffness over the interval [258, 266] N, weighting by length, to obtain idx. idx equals 87.6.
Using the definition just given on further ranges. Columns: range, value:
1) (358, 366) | 82.5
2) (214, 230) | 71.1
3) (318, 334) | 92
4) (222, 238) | 84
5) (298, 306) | 92.6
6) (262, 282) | 87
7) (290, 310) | 93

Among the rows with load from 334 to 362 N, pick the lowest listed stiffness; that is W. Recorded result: 85.32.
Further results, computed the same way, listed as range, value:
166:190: 83.15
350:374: 52.62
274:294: 85.63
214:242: 55.74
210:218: 49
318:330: 90.74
